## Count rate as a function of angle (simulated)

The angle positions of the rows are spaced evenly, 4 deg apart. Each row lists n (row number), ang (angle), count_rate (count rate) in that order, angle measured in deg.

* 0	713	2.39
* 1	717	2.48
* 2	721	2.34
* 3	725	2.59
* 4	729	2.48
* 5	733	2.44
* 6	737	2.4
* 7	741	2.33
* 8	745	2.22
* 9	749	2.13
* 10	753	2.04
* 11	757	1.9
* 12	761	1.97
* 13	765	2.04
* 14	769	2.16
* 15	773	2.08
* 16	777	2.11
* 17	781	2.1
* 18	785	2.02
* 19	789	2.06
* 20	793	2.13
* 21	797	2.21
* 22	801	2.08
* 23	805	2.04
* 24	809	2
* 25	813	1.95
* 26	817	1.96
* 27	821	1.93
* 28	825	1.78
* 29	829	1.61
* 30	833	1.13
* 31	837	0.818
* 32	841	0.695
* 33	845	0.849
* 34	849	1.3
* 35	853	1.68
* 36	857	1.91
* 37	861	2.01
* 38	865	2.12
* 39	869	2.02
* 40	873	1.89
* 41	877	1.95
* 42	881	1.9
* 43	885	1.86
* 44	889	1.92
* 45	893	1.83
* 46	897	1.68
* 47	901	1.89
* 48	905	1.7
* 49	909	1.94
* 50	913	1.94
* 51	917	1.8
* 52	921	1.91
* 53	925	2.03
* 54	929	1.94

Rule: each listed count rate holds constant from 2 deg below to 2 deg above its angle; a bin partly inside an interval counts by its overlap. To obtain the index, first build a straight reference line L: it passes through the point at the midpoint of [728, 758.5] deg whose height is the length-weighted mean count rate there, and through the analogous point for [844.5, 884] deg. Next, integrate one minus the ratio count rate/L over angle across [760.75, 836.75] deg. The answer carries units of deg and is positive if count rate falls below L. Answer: 3.9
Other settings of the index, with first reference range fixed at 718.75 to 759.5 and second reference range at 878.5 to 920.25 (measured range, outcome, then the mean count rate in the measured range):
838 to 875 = 7.0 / 1.59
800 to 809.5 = 0.3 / 2.04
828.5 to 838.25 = 4.2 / 1.15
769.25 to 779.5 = 0.4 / 2.11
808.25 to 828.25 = 1.6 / 1.9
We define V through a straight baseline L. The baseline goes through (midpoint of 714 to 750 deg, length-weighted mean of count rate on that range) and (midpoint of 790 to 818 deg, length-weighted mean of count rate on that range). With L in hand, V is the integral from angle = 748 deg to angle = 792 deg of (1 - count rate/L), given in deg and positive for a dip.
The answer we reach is 3.1 deg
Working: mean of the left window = 2.39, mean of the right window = 2.06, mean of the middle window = 2.06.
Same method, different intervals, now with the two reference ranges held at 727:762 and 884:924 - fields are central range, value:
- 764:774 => 0.29 deg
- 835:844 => 5.55 deg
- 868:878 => -0.13 deg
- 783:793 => 0.28 deg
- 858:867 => -0.47 deg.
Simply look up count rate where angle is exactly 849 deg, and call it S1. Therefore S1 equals 1.3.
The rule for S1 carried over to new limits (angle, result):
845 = 0.849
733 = 2.44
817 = 1.96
